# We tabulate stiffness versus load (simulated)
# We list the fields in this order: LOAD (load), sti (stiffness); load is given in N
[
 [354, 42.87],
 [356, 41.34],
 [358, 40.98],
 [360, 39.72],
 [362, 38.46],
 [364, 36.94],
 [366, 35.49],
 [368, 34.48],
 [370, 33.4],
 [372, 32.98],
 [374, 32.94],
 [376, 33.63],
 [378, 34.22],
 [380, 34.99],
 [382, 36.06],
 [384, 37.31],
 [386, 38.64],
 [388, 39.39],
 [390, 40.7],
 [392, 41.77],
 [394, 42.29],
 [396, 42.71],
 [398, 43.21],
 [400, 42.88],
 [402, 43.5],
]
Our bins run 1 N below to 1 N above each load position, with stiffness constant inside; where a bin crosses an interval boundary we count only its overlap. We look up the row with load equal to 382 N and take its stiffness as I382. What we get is 36.06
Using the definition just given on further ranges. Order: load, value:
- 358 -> 40.98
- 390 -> 40.7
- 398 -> 43.21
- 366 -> 35.49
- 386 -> 38.64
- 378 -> 34.22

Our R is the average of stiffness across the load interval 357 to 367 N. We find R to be 38.3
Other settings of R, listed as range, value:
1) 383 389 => 38.4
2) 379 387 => 36.8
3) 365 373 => 34.1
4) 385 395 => 40.6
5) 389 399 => 42.1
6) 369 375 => 33.1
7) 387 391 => 40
